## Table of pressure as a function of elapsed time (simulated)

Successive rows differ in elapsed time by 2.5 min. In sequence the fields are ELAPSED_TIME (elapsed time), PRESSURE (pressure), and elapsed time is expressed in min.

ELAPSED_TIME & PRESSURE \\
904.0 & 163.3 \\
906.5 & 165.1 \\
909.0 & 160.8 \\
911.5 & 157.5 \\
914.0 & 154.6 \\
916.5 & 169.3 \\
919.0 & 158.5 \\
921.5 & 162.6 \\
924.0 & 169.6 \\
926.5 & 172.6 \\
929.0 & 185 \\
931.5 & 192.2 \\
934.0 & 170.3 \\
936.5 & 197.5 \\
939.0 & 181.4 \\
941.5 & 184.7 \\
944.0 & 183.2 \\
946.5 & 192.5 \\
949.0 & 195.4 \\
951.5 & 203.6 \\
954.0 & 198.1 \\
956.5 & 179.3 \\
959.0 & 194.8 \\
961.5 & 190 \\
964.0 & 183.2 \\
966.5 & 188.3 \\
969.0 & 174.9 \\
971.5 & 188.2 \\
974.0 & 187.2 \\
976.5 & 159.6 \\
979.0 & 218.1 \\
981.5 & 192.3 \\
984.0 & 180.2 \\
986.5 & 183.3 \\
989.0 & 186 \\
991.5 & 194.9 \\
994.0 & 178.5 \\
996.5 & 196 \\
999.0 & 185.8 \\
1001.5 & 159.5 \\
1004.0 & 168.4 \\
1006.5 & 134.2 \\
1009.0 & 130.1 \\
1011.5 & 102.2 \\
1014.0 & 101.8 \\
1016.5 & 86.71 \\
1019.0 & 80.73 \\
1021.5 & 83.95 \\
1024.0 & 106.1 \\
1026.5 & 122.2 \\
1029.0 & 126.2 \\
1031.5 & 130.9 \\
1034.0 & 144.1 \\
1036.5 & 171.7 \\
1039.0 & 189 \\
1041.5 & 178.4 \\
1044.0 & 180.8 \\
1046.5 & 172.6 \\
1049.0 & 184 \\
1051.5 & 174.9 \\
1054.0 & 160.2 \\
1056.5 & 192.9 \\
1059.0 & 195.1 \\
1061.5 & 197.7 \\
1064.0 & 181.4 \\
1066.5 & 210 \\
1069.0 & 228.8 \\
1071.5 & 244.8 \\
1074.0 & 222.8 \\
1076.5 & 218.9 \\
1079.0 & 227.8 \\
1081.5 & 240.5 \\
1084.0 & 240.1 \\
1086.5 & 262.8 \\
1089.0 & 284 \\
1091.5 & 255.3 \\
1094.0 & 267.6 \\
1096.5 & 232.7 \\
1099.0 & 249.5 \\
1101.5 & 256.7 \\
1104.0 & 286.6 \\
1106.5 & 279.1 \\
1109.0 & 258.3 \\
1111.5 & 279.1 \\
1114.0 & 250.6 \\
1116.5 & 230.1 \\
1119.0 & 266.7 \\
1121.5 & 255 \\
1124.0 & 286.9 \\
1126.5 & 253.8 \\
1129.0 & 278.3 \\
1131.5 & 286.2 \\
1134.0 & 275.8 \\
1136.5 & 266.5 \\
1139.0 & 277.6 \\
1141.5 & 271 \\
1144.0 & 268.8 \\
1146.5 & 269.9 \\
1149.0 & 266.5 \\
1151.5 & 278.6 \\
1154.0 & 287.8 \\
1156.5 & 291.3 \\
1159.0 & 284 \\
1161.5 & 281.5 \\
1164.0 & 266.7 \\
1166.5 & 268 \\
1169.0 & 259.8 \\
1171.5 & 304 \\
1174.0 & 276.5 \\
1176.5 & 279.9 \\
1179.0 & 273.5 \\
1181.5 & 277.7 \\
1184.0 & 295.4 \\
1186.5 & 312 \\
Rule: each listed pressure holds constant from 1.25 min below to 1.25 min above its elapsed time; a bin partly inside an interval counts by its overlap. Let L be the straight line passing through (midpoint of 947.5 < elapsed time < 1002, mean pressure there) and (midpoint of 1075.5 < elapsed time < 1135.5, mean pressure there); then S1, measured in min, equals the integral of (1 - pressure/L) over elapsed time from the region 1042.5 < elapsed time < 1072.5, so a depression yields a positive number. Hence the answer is 5.2 min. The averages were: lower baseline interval 188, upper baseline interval 259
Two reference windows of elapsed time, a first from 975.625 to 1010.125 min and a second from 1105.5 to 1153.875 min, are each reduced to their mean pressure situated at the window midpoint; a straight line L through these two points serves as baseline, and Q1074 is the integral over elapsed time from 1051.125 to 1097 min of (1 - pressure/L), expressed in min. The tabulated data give 1.6 min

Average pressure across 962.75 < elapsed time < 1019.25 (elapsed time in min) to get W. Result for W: 165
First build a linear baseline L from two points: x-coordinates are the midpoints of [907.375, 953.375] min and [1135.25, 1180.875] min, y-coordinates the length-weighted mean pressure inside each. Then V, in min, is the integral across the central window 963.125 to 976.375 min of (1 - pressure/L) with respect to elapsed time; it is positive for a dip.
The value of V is 0.8 min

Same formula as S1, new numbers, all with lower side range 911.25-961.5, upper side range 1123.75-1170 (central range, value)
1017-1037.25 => 9.46 min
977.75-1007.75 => 3.52 min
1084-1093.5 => -0.58 min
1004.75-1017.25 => 5.82 min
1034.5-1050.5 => 3.53 min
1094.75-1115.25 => -0.47 min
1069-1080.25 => 0.64 min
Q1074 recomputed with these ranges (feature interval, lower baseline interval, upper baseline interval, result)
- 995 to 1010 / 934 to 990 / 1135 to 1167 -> 3.14 min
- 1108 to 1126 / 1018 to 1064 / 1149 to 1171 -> -2.08 min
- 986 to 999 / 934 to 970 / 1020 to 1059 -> -1.10 min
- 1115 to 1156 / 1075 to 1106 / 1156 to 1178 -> -0.37 min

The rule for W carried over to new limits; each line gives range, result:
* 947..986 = 189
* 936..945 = 186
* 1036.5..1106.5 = 220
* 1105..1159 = 271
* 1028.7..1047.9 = 164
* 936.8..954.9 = 191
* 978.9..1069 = 161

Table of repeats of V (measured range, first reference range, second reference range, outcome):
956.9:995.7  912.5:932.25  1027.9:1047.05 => -4.82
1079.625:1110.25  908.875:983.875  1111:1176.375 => -1.07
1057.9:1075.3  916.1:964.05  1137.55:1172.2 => 1.94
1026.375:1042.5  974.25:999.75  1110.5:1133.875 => 4.63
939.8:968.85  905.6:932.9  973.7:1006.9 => -2.50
